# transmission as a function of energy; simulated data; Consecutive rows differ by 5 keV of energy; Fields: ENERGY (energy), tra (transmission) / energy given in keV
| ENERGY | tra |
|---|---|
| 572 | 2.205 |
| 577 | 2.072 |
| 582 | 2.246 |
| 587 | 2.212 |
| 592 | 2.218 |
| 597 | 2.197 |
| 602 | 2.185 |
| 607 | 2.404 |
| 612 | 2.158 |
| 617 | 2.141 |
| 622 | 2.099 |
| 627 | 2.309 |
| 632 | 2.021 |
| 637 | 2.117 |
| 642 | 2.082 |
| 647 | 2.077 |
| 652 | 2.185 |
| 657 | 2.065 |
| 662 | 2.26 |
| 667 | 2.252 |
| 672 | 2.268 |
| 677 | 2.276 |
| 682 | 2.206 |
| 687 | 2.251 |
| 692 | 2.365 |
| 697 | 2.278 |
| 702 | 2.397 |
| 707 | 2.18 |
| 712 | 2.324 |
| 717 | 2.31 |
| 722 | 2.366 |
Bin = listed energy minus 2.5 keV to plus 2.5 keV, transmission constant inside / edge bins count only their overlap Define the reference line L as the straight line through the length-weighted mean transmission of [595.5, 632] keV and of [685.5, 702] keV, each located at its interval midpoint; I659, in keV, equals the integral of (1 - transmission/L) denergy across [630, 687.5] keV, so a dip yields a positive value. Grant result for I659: 2.4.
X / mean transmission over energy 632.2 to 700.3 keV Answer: 2.2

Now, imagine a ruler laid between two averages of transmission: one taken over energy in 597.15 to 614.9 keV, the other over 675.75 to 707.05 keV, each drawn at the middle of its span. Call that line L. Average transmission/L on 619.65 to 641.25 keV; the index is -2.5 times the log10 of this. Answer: 0.06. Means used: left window 2.24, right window 2.29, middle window 2.13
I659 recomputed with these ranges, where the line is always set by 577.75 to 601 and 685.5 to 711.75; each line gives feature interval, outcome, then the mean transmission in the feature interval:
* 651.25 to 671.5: 0.61 keV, 2.2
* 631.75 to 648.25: 1.23 keV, 2.08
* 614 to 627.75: 0.41 keV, 2.17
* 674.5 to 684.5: 0.18 keV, 2.24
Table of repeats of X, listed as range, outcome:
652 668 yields 2.19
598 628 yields 2.21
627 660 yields 2.11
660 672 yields 2.26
